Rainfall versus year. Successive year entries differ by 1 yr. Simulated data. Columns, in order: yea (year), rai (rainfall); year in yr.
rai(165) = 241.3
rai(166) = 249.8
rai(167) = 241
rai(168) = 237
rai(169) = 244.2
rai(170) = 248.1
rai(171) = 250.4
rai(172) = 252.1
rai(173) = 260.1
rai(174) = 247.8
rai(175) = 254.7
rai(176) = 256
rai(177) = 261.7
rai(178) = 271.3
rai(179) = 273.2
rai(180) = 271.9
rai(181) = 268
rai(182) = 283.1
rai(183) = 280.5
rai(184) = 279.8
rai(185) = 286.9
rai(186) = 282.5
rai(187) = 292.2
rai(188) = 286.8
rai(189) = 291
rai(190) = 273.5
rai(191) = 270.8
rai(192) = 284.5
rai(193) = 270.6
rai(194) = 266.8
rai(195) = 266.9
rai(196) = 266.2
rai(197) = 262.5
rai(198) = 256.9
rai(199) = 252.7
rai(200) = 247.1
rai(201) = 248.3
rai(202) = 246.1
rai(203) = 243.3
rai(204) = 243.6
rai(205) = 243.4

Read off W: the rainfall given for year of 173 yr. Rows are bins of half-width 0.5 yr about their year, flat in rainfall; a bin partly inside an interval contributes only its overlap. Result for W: 260.1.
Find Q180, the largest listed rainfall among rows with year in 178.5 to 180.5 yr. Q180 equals 273.2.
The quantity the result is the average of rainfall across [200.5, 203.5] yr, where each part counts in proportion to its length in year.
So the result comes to 246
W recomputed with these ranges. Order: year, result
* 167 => 241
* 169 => 244.2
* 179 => 273.2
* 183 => 280.5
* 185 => 286.9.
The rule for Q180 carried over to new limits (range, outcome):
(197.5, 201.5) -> 256.9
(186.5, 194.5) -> 292.2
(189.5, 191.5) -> 273.5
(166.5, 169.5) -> 244.2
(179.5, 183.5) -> 283.1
